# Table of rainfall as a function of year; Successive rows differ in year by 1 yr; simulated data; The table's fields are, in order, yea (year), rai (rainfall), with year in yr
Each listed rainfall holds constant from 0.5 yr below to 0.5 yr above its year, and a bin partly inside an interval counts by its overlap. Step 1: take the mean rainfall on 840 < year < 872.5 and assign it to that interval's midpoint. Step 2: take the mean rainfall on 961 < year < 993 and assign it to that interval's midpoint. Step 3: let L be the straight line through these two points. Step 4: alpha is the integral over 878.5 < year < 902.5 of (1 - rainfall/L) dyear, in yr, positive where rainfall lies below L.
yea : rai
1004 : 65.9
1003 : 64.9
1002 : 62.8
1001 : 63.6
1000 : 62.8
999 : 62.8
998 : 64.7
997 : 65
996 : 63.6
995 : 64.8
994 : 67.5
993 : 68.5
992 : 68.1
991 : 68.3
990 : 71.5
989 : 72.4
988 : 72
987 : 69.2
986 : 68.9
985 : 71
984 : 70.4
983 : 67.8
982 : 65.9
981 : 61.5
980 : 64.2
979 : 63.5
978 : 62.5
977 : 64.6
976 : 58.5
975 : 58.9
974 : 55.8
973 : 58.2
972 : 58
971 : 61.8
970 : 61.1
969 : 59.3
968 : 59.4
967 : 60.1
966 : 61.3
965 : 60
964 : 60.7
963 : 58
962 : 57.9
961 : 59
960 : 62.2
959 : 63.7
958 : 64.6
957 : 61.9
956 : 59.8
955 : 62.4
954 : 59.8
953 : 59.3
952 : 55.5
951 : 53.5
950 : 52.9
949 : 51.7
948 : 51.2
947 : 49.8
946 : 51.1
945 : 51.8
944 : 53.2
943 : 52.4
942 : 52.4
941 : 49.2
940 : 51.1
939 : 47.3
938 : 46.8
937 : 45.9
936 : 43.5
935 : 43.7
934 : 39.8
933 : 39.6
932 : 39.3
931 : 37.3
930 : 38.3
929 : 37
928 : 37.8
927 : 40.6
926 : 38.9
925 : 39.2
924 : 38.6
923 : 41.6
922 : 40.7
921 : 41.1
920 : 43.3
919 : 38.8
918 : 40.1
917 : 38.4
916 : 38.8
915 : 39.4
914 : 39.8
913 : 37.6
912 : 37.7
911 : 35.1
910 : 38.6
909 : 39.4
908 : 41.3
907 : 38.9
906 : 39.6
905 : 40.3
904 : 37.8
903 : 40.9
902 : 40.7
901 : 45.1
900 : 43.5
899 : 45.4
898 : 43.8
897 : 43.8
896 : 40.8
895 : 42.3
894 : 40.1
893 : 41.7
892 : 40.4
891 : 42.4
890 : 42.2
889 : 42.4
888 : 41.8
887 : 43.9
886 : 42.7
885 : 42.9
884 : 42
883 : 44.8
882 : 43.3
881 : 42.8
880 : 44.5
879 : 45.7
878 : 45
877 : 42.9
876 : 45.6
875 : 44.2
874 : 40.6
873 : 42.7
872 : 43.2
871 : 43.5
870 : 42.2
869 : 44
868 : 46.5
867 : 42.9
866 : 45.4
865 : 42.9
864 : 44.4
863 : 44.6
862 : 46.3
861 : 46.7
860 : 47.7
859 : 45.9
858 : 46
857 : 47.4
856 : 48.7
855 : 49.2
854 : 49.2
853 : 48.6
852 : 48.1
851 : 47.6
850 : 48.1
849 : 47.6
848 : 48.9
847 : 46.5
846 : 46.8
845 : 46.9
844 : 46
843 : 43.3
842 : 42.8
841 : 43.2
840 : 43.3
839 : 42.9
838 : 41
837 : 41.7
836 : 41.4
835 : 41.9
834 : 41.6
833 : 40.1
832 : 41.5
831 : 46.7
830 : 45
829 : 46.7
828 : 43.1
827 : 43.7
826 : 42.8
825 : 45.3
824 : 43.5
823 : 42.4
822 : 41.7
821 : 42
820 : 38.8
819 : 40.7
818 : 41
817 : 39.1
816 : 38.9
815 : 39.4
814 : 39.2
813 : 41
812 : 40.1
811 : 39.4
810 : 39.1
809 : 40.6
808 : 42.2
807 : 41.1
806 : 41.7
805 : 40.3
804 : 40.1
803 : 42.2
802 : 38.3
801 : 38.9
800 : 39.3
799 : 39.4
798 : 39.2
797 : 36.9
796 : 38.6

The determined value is 3.8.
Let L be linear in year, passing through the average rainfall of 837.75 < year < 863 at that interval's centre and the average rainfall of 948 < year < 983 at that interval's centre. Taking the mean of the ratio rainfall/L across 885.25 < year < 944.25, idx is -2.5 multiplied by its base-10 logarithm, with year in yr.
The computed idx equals 0.28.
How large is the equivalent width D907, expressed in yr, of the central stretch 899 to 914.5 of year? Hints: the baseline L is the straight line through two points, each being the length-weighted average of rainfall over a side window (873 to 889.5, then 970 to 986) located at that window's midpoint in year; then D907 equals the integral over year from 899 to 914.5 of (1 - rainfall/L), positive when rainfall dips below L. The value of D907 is 2.7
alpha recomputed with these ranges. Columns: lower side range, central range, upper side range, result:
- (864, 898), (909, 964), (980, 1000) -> 8.5 yr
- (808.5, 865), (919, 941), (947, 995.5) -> 5.8 yr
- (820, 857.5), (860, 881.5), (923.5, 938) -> -0.5 yr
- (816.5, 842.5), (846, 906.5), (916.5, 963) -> 1.0 yr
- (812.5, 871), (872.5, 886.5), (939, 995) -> 1.6 yr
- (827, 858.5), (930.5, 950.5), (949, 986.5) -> 3.5 yr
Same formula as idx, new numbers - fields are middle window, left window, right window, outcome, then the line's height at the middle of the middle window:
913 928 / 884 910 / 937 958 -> 0.19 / 47.3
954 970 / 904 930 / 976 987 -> -0.05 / 57.8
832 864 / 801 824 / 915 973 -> -0.06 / 43.1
